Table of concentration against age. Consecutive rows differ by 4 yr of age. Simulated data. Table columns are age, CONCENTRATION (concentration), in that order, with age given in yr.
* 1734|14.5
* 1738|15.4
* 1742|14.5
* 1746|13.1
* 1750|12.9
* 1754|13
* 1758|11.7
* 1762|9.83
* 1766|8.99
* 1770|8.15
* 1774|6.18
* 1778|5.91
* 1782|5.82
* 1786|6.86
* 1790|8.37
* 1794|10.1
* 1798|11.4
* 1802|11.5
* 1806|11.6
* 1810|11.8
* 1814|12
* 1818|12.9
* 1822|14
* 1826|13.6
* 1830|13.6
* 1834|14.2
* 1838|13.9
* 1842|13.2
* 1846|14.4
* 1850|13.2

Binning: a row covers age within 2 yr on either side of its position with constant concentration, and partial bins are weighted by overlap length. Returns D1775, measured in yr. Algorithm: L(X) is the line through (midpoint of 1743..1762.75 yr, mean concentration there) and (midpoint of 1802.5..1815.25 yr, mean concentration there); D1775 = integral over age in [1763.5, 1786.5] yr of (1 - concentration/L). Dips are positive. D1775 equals 9.63 yr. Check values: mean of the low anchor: 12.4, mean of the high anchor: 11.8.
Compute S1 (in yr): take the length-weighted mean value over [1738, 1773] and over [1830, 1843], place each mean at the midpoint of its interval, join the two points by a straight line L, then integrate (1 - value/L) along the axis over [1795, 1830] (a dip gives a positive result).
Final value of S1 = 2.1 yr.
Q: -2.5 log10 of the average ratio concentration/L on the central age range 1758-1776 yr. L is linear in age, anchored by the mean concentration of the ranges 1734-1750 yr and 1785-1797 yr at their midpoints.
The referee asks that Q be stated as 0.31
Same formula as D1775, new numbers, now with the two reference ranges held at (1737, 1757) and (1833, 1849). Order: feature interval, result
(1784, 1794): 4.1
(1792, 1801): 1.9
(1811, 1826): 0.9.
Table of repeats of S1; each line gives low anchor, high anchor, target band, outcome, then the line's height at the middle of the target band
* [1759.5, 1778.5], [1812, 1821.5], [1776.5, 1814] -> 4.6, 10.6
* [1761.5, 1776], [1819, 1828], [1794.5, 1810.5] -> 0.2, 11.6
